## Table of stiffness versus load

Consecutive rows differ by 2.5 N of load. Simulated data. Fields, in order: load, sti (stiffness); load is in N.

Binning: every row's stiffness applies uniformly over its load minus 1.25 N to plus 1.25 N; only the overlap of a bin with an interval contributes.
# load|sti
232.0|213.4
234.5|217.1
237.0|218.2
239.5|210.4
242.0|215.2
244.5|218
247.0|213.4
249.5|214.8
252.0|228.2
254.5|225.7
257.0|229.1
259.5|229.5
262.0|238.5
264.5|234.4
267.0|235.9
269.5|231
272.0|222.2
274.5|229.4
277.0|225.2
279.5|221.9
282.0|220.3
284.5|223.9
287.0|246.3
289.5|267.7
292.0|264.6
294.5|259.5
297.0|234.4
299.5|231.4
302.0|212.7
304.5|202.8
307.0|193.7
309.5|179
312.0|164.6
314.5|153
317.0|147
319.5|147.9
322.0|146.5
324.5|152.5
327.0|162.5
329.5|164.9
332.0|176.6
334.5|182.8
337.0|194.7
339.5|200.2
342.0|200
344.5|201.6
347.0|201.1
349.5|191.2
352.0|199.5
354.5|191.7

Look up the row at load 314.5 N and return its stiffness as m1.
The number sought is 153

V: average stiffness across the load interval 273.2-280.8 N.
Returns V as 225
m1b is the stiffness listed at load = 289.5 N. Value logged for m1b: 267.7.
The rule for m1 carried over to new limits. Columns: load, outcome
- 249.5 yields 214.8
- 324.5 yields 152.5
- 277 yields 225.2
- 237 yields 218.2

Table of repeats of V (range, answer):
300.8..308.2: 203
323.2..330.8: 160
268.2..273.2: 227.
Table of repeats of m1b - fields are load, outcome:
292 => 264.6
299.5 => 231.4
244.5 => 218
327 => 162.5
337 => 194.7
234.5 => 217.1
